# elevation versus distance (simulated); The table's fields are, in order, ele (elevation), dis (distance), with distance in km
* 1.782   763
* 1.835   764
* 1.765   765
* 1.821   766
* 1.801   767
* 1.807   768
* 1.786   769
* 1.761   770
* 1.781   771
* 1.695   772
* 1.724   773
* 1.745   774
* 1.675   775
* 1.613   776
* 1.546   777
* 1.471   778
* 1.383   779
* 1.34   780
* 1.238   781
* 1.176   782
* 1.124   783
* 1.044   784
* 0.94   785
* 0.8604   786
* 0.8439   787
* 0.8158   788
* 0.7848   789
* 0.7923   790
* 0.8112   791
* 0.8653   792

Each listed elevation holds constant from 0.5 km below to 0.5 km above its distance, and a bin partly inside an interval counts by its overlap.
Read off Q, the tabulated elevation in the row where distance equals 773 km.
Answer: 1.724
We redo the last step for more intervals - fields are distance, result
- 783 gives 1.124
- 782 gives 1.176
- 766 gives 1.821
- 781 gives 1.238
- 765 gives 1.765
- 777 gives 1.546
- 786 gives 0.8604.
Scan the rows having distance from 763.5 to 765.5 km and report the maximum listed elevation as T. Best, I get 1.835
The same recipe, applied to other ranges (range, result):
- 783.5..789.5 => 1.044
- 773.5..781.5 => 1.745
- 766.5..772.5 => 1.807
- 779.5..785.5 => 1.34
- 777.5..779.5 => 1.471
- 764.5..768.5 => 1.821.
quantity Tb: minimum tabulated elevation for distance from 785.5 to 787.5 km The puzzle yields 0.8439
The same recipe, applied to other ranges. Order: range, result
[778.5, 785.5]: 0.94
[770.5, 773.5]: 1.695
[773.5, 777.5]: 1.546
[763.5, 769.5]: 1.765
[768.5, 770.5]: 1.761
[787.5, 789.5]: 0.7848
